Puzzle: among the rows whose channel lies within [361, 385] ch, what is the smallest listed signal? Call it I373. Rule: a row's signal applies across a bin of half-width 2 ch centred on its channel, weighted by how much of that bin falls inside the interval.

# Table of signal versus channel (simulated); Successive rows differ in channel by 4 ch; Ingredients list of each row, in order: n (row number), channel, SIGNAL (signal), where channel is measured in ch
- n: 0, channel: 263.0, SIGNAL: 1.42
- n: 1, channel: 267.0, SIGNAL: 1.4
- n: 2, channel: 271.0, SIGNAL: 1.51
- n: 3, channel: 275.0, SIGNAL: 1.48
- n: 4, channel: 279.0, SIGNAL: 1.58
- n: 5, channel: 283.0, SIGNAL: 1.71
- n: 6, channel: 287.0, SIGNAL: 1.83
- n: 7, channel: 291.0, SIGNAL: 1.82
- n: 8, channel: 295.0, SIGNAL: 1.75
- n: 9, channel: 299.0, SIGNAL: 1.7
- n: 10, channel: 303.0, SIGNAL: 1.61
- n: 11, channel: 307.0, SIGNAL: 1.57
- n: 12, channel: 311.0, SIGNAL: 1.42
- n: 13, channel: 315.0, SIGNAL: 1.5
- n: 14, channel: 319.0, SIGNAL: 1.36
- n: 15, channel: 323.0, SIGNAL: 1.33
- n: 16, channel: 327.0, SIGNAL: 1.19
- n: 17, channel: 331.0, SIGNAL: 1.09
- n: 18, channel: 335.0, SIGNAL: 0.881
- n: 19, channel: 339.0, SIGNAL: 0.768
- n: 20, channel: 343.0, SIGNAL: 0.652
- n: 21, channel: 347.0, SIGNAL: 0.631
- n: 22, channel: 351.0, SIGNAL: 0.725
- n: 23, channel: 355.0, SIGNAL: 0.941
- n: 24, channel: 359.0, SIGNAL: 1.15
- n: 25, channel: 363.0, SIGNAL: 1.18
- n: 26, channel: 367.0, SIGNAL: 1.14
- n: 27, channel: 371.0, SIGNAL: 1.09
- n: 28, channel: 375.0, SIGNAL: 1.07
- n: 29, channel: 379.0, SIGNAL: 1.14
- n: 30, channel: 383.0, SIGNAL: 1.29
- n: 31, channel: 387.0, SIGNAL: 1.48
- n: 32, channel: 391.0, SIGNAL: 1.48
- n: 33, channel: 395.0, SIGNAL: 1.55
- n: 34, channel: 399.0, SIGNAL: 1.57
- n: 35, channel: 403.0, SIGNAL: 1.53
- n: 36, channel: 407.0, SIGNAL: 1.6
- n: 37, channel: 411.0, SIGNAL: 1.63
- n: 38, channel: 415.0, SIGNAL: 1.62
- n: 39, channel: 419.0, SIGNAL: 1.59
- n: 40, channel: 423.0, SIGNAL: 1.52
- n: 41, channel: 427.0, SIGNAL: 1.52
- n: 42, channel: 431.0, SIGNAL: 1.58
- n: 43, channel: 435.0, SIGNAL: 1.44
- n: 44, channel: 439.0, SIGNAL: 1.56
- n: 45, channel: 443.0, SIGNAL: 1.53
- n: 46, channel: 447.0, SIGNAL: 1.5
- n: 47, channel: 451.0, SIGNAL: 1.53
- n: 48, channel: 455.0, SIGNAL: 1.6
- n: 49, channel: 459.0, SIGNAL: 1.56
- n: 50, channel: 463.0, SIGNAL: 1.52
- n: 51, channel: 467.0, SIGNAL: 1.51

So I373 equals 1.07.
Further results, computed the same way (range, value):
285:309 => 1.57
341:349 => 0.631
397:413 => 1.53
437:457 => 1.5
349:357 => 0.725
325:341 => 0.768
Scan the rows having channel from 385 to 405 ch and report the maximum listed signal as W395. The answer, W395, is 1.57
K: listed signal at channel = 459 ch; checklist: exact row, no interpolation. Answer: 1.56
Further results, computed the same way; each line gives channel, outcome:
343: 0.652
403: 1.53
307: 1.57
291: 1.82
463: 1.52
